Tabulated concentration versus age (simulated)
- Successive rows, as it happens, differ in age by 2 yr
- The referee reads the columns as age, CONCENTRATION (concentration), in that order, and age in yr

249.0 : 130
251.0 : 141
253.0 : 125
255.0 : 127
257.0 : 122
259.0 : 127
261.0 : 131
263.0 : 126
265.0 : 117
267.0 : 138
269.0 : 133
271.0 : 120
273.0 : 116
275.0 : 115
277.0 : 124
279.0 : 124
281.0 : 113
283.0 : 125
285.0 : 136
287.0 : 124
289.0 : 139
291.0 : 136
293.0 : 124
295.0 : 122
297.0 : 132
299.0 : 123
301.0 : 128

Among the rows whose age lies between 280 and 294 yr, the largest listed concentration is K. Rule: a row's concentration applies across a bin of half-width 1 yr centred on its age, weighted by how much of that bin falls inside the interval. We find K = 139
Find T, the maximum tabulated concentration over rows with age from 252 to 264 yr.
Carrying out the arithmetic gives 131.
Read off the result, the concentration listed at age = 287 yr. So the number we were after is 124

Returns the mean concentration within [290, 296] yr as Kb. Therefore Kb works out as 127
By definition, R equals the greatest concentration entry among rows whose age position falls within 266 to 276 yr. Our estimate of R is 138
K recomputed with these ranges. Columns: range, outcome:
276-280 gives 124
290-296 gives 136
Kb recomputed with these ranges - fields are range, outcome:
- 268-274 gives 123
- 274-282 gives 119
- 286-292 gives 133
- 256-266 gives 125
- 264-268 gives 128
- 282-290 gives 131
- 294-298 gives 127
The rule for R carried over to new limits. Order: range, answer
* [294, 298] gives 132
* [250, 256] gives 141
